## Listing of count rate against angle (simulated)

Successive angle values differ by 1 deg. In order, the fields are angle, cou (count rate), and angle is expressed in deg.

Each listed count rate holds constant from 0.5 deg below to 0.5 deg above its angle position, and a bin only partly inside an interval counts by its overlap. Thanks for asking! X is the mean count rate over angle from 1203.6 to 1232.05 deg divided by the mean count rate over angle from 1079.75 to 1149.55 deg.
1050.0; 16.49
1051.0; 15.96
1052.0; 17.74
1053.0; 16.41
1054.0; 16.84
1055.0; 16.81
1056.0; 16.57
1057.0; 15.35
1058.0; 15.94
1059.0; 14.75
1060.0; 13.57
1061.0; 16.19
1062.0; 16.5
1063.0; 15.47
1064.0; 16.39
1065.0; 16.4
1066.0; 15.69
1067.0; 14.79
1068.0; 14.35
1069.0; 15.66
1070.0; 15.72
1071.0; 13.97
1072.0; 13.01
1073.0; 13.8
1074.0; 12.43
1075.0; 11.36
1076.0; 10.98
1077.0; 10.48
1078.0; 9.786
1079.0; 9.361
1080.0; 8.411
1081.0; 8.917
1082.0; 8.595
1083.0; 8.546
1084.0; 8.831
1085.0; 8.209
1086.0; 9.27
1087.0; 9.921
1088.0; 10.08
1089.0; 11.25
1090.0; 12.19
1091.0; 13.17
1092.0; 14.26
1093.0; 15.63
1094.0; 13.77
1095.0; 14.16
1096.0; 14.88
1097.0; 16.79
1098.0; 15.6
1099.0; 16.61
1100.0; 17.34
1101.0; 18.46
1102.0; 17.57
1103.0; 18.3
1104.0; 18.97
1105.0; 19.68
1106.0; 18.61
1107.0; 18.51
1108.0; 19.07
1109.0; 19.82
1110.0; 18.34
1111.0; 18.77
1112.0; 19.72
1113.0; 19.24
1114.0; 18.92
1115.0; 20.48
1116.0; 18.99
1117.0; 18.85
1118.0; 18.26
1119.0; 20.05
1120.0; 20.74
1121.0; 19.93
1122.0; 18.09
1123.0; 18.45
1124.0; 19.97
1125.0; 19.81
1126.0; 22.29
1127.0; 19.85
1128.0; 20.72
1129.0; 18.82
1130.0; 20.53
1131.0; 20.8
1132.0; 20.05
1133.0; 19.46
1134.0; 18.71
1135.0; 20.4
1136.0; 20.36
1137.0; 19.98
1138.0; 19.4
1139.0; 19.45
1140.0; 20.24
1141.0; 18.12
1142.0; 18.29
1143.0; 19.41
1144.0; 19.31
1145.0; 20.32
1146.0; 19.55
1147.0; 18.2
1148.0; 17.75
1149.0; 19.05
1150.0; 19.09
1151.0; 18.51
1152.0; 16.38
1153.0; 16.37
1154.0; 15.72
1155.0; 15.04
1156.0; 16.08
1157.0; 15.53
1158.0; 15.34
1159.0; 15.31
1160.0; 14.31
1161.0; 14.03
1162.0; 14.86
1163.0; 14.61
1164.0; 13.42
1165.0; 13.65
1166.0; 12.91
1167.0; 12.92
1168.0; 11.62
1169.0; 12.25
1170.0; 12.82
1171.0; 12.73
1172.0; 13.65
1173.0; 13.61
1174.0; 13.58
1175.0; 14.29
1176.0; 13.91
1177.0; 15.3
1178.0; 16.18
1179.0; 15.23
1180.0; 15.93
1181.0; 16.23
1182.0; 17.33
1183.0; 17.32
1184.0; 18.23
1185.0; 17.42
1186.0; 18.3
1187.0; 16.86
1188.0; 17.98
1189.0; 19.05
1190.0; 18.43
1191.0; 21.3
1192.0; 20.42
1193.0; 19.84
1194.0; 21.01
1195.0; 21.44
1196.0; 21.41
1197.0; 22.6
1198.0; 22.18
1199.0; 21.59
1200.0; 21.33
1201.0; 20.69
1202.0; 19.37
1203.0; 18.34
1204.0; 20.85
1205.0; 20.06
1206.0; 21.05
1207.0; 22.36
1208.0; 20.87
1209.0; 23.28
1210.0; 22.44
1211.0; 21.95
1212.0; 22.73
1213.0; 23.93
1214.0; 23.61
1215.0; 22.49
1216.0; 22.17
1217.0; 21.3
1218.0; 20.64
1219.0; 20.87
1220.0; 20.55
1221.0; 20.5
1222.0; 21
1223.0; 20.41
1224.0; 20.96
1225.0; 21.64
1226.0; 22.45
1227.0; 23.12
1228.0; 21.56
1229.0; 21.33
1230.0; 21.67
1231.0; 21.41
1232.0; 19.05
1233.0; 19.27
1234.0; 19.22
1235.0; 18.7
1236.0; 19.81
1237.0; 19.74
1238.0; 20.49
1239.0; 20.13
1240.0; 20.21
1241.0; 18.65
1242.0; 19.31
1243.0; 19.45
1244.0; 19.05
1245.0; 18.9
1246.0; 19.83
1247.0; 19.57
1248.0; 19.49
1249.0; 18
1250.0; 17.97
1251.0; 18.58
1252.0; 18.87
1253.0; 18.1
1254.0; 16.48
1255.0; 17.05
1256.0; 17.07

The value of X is 1.25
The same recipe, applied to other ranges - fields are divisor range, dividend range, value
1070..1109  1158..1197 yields 1.19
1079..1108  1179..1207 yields 1.41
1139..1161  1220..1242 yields 1.17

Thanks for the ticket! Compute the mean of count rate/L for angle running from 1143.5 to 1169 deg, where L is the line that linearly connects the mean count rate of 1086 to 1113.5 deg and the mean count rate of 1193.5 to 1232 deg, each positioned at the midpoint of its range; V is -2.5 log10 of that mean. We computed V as 0.18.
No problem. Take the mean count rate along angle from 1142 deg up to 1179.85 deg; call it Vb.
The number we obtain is 15.5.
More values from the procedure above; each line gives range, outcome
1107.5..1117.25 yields 19.2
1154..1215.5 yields 17.7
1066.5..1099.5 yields 12.3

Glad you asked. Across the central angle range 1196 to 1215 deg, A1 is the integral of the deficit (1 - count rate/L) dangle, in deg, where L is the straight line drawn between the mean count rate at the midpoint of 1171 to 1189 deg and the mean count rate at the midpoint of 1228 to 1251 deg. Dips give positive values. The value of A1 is -4.5 deg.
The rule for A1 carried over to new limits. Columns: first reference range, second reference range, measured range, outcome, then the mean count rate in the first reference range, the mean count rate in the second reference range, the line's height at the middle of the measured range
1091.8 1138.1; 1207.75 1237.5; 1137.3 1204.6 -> 9.5 deg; 18.7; 21.3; 20.1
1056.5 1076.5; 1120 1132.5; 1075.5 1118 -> 6.7 deg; 14.6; 20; 17.3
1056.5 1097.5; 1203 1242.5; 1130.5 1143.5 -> -2.7 deg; 12.9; 21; 16.2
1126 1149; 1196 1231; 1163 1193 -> 7.2 deg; 19.6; 21.5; 20.6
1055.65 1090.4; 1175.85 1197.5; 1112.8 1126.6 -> -4.2 deg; 12.6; 18.3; 15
